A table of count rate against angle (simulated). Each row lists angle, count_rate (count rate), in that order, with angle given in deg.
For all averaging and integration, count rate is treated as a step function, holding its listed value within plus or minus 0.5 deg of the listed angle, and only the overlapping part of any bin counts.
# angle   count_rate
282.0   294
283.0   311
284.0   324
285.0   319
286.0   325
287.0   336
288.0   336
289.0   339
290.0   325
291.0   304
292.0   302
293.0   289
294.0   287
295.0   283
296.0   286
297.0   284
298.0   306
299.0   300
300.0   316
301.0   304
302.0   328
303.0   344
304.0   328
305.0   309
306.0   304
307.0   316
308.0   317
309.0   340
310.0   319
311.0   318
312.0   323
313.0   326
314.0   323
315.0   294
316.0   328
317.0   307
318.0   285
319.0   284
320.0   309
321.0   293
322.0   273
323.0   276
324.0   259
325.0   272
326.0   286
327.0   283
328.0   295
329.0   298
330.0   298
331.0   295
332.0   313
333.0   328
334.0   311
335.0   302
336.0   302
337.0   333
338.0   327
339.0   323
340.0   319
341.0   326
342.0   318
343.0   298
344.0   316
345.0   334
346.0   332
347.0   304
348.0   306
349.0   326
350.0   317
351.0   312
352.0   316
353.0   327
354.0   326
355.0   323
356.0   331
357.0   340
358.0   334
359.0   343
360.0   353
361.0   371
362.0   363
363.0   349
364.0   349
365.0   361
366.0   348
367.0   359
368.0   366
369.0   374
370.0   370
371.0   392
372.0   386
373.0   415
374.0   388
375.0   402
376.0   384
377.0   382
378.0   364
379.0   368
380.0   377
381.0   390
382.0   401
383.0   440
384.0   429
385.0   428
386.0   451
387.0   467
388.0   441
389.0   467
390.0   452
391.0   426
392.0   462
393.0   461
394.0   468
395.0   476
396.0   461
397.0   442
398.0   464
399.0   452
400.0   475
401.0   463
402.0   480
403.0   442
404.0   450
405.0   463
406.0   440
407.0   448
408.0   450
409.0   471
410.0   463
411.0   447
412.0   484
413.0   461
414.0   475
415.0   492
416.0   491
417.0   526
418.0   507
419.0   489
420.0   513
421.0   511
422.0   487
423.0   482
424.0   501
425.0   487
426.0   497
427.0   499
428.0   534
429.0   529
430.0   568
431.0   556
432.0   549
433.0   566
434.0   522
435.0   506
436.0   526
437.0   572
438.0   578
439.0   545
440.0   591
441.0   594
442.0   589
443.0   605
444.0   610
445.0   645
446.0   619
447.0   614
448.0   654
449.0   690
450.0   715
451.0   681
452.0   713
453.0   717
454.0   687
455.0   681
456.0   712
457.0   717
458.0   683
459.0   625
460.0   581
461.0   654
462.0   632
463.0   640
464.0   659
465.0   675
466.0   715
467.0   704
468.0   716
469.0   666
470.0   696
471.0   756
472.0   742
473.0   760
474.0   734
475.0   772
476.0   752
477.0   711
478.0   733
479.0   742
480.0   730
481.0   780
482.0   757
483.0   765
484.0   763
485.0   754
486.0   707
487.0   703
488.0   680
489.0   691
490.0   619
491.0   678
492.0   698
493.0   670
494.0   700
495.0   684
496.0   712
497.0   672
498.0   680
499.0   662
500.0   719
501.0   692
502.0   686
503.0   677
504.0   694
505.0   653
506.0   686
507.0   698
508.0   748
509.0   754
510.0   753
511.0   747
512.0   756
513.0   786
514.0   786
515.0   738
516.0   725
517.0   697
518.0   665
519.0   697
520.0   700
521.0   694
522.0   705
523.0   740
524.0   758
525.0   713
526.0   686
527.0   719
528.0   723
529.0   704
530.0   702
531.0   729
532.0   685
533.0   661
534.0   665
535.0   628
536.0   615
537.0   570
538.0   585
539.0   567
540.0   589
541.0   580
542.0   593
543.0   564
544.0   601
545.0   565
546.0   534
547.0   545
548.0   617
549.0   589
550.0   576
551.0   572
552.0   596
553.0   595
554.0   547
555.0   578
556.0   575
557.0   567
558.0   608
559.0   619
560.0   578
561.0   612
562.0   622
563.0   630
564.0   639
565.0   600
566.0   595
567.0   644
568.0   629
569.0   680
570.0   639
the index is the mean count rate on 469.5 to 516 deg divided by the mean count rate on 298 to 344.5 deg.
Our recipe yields 2.34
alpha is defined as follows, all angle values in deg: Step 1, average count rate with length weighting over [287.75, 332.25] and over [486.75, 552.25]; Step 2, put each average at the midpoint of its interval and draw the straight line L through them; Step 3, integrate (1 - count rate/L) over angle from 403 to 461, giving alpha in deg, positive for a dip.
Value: -4.2 deg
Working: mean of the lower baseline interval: 304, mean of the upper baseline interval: 671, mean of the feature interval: 558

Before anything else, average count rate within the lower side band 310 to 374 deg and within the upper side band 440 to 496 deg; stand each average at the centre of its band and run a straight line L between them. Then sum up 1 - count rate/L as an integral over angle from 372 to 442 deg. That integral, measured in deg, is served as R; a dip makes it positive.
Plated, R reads 5.2 deg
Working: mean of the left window 324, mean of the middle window 474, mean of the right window 690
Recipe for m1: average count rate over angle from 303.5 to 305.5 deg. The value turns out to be 318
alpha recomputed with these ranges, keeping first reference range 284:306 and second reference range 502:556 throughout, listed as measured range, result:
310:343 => 5.0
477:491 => -3.1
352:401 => 4.2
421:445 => -1.2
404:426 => 0.5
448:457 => -2.5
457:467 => -1.7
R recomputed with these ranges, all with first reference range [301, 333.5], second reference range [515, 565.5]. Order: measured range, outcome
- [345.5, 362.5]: 1.4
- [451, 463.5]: -3.9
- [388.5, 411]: -1.6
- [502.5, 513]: -2.4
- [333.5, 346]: 0.8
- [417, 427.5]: -0.9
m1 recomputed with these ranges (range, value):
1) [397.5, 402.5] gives 467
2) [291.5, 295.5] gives 290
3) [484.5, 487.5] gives 721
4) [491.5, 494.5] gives 689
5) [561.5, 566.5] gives 617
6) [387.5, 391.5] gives 446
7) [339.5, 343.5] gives 315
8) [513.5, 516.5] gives 750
